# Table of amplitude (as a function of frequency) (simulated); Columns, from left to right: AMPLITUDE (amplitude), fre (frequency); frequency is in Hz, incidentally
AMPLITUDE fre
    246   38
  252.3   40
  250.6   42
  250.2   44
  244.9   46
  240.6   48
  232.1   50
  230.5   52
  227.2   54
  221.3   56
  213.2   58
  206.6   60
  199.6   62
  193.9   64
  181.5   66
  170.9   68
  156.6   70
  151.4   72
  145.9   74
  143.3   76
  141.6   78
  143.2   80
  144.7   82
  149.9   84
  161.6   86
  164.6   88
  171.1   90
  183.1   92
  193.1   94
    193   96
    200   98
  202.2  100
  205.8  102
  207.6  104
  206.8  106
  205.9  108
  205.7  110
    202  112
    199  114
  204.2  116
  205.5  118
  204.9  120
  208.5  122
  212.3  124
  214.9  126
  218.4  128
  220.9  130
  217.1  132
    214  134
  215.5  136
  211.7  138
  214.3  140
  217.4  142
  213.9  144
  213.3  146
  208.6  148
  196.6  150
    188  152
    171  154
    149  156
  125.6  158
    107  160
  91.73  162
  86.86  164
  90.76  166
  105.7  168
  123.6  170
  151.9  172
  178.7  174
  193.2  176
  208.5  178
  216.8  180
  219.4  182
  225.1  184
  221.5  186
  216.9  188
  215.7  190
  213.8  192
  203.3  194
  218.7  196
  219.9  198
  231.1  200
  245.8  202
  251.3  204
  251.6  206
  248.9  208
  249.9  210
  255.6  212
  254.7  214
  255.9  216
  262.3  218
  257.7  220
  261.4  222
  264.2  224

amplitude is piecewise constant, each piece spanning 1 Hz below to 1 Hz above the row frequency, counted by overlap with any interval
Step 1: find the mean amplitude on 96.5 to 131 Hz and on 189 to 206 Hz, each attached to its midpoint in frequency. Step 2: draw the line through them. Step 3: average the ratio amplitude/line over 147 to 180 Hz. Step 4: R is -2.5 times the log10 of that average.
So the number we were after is 0.40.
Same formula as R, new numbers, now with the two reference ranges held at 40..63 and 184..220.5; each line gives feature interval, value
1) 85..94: 0.319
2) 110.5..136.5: 0.112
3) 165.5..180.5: 0.427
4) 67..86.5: 0.464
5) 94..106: 0.154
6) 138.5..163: 0.314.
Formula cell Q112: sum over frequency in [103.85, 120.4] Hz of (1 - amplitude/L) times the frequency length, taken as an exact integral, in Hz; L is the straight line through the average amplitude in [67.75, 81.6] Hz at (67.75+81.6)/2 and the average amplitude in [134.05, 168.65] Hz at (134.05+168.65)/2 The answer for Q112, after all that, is -4.9 Hz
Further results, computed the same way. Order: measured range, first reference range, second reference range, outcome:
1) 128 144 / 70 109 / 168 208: -2.1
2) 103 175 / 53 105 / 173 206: 5.7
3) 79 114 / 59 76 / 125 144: 1.4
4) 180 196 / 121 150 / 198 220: 1.5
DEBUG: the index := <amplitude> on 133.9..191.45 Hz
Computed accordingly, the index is 179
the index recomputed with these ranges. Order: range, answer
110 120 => 203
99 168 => 189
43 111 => 191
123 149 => 215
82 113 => 189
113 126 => 206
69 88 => 150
